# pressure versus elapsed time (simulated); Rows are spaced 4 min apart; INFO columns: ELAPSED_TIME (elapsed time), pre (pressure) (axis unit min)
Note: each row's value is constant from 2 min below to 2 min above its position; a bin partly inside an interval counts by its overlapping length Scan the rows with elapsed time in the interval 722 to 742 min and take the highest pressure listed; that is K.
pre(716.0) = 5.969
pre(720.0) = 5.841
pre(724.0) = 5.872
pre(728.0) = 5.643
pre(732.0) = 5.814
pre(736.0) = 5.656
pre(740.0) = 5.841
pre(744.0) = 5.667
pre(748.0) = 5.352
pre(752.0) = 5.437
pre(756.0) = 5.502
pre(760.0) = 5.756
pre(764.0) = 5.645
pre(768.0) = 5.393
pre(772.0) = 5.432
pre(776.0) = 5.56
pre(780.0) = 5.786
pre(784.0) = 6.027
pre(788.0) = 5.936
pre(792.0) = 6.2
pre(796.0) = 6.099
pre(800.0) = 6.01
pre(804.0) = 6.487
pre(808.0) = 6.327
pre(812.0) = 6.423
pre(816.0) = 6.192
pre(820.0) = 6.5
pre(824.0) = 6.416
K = 5.872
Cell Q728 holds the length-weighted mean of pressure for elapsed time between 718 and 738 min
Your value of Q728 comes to 5.77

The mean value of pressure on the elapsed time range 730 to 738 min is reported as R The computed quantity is 5.73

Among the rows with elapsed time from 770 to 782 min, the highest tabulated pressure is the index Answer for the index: 5.786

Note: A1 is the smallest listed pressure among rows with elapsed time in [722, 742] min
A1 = 5.643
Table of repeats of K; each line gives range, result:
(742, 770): 5.756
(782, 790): 6.027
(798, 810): 6.487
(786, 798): 6.2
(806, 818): 6.423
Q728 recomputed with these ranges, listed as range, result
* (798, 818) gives 6.29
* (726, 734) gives 5.73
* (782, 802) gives 6.05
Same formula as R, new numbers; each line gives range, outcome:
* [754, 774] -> 5.55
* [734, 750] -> 5.63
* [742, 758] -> 5.49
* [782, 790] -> 5.98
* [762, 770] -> 5.52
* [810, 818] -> 6.31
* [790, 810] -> 6.22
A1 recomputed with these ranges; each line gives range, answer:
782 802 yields 5.936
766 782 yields 5.393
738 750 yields 5.352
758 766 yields 5.645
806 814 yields 6.327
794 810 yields 6.01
